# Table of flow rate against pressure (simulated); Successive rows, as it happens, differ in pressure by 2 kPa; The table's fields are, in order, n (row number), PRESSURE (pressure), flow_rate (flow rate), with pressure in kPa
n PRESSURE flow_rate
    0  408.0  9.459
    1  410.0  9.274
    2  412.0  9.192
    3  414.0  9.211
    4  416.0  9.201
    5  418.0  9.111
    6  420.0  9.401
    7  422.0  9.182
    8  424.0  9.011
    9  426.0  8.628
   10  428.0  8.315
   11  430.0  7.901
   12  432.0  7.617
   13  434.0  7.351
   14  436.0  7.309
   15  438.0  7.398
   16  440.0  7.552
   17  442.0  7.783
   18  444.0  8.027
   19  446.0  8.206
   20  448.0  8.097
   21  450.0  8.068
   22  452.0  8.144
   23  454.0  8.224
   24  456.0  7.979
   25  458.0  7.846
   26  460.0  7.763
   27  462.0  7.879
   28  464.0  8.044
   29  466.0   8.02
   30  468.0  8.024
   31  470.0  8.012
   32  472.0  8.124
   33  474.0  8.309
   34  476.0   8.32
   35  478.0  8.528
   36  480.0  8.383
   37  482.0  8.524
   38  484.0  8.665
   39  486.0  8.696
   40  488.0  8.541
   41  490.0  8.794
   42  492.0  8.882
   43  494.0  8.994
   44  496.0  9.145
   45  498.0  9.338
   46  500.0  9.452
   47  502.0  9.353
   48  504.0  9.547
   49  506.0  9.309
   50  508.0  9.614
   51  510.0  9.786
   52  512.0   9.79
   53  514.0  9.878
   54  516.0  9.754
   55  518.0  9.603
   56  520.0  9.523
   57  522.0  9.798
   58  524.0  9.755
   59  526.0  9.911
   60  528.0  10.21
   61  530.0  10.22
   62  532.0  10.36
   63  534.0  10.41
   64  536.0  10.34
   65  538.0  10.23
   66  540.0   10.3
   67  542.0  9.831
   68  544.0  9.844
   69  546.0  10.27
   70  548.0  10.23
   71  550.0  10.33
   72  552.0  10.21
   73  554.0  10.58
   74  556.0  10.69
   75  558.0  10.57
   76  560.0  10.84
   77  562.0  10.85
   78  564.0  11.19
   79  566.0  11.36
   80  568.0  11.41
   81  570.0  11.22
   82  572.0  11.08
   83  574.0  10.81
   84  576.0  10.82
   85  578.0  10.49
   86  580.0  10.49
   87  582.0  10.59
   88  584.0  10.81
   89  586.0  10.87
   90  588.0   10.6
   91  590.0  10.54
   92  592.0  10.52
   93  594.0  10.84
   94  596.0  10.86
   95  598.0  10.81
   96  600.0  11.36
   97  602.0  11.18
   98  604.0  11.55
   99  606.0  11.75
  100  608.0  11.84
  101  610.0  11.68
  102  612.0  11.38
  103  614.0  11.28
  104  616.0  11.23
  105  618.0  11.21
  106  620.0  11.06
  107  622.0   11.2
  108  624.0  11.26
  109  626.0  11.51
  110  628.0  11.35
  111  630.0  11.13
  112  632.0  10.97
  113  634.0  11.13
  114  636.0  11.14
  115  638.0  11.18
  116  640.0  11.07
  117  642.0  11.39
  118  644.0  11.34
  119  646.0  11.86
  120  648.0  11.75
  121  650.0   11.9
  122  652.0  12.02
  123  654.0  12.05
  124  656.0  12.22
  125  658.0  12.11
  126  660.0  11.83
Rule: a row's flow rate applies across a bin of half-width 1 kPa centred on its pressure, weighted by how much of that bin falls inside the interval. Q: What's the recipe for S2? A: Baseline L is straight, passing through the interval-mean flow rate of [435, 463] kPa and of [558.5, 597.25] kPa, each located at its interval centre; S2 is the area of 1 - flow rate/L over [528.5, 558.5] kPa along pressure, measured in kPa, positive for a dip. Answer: -0.7 kPa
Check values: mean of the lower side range 7.88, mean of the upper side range 10.8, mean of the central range 10.3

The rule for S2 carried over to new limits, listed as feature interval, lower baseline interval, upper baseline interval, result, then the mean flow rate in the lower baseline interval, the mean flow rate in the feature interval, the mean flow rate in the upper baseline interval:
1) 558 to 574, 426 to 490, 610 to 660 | -1.5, 8.07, 11.1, 11.5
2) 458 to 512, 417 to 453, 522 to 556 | 2.7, 8.17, 8.7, 10.2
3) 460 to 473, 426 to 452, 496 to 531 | 0.8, 7.85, 8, 9.68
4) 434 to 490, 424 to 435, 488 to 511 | 3.4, 8.06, 8.09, 9.26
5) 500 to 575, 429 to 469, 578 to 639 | -4.4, 7.86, 10.2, 11.1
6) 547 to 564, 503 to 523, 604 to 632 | -0.4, 9.66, 10.6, 11.4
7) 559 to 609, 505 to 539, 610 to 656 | -1.1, 9.91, 11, 11.4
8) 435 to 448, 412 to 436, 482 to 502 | 1.4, 8.6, 7.74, 8.94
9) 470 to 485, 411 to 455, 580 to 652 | 1.1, 8.31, 8.38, 11.2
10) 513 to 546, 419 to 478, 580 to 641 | -1.4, 8.09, 10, 11.1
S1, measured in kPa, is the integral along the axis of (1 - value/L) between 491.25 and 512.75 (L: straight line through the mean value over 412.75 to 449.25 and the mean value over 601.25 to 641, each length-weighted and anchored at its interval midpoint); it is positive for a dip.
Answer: 0.1 kPa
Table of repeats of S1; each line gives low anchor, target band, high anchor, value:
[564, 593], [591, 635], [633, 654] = -0.2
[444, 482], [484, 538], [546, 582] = -1.1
